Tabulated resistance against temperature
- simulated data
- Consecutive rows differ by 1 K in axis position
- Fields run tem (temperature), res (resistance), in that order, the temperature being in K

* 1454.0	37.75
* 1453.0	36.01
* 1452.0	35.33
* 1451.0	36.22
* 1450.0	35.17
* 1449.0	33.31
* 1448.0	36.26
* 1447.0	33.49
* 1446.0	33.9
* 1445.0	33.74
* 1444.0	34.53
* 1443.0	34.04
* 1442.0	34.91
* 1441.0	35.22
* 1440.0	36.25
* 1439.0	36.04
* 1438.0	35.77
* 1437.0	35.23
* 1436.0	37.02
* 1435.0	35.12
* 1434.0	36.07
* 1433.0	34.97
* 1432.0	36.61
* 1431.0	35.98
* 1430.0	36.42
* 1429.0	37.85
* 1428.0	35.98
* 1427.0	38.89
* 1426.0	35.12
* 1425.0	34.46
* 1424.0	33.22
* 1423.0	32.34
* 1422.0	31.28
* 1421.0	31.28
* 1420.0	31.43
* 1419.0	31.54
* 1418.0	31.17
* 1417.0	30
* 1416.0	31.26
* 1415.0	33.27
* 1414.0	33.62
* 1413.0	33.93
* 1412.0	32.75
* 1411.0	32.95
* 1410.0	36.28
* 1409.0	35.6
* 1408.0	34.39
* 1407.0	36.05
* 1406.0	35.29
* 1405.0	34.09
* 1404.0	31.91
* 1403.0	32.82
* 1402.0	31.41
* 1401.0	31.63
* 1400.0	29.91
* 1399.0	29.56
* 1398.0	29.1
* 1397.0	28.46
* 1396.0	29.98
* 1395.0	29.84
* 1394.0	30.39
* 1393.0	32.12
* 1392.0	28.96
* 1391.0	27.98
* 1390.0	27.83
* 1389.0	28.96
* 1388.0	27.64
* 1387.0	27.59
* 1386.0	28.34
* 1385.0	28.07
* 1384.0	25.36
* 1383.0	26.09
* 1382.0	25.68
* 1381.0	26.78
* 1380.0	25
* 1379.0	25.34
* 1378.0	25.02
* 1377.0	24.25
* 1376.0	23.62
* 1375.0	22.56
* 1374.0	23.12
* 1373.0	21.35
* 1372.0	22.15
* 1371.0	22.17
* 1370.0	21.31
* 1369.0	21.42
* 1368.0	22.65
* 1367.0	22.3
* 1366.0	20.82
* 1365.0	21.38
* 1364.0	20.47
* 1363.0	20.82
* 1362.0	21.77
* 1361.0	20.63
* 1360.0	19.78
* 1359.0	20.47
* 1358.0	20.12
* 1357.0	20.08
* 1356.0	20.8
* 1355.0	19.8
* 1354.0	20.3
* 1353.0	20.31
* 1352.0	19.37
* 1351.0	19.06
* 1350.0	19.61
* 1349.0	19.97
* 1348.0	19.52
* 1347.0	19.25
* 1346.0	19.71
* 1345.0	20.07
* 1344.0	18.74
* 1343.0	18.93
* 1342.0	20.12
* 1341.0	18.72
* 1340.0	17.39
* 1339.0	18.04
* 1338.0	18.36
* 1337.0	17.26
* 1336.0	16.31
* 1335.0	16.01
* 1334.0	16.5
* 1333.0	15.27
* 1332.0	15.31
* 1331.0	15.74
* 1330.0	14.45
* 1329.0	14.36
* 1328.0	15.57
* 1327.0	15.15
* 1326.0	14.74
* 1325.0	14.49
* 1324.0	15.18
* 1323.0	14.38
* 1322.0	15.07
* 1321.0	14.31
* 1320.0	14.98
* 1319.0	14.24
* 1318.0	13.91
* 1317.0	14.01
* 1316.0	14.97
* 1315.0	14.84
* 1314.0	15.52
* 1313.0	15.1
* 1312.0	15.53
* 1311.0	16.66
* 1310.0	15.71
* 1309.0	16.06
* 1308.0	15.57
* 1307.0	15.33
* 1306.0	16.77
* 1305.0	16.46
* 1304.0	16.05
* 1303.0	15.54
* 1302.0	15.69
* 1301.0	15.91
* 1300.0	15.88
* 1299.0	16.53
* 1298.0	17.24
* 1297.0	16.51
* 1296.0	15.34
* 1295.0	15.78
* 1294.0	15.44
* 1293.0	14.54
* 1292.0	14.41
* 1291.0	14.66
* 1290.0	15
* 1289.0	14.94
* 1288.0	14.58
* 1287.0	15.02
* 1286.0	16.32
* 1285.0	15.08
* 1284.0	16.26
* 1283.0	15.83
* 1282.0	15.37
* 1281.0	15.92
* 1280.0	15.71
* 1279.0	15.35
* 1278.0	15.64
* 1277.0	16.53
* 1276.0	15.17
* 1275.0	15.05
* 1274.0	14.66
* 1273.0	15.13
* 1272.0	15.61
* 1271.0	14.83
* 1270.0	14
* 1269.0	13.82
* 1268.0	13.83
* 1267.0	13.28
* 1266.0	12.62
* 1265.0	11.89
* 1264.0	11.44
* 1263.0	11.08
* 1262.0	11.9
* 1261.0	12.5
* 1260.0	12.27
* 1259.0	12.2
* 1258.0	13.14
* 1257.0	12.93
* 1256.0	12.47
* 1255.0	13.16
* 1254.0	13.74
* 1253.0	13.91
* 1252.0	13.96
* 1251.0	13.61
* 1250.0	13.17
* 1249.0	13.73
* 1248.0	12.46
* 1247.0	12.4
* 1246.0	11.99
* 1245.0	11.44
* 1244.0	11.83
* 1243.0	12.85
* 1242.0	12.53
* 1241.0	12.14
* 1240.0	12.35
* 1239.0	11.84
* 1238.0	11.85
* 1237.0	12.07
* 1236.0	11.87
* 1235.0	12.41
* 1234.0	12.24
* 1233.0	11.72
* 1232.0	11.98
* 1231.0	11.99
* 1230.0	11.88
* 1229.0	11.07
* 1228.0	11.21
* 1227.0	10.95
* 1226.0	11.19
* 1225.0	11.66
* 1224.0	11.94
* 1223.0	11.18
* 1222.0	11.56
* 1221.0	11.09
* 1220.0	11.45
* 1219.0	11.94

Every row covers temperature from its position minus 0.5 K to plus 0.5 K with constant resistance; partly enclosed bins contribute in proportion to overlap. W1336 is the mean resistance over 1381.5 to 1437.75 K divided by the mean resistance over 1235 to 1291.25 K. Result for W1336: 2.36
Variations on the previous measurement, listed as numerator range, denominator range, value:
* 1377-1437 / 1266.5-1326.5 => 2.07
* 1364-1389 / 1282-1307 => 1.55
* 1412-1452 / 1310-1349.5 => 2.10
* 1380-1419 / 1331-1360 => 1.64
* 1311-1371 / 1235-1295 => 1.31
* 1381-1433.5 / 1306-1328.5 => 2.11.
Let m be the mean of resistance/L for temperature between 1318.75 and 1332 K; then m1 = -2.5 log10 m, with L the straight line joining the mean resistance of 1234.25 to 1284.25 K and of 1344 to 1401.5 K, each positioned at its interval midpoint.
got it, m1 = 0.30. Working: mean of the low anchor 13.4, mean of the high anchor 23.9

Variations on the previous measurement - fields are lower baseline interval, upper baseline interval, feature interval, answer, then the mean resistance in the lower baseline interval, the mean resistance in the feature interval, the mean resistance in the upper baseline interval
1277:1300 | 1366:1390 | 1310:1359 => 0.19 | 15.6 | 17.1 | 24.6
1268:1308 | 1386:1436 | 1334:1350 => 0.23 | 15.5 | 18.5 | 32.6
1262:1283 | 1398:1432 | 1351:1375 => 0.25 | 14.3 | 21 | 33.4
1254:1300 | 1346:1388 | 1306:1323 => 0.17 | 14.5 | 15.1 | 22.3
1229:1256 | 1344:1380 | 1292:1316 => 0.08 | 12.5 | 15.8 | 21.2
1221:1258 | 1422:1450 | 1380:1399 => 0.06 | 12.3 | 28.2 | 35.2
